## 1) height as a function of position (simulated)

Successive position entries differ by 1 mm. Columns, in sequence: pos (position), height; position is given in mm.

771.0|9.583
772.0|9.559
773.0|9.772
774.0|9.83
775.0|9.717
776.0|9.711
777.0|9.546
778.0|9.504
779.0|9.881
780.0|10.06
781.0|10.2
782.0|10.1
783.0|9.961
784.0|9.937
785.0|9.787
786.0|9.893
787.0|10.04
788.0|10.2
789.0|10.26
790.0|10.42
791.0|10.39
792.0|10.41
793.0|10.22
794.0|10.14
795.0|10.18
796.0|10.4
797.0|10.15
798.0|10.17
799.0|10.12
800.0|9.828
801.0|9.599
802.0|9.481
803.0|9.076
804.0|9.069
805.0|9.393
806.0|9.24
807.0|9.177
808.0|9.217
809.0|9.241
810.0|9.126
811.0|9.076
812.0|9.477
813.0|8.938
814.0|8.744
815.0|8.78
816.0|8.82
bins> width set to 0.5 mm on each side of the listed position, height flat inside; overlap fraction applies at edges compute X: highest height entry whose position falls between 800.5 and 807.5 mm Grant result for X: 9.599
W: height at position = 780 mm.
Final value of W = 10.06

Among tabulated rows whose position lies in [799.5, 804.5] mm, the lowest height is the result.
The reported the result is 9.069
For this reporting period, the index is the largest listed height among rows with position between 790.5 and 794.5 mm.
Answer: 10.41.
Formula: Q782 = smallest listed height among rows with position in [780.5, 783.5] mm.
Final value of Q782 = 9.961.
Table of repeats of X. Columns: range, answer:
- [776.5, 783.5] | 10.2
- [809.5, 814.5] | 9.477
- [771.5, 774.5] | 9.83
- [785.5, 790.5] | 10.42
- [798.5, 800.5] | 10.12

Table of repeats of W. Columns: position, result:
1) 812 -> 9.477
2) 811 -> 9.076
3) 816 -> 8.82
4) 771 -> 9.583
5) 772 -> 9.559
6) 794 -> 10.14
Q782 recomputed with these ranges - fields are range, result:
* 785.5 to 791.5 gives 9.893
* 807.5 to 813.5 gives 8.938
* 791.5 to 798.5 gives 10.14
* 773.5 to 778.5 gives 9.504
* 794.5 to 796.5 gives 10.18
